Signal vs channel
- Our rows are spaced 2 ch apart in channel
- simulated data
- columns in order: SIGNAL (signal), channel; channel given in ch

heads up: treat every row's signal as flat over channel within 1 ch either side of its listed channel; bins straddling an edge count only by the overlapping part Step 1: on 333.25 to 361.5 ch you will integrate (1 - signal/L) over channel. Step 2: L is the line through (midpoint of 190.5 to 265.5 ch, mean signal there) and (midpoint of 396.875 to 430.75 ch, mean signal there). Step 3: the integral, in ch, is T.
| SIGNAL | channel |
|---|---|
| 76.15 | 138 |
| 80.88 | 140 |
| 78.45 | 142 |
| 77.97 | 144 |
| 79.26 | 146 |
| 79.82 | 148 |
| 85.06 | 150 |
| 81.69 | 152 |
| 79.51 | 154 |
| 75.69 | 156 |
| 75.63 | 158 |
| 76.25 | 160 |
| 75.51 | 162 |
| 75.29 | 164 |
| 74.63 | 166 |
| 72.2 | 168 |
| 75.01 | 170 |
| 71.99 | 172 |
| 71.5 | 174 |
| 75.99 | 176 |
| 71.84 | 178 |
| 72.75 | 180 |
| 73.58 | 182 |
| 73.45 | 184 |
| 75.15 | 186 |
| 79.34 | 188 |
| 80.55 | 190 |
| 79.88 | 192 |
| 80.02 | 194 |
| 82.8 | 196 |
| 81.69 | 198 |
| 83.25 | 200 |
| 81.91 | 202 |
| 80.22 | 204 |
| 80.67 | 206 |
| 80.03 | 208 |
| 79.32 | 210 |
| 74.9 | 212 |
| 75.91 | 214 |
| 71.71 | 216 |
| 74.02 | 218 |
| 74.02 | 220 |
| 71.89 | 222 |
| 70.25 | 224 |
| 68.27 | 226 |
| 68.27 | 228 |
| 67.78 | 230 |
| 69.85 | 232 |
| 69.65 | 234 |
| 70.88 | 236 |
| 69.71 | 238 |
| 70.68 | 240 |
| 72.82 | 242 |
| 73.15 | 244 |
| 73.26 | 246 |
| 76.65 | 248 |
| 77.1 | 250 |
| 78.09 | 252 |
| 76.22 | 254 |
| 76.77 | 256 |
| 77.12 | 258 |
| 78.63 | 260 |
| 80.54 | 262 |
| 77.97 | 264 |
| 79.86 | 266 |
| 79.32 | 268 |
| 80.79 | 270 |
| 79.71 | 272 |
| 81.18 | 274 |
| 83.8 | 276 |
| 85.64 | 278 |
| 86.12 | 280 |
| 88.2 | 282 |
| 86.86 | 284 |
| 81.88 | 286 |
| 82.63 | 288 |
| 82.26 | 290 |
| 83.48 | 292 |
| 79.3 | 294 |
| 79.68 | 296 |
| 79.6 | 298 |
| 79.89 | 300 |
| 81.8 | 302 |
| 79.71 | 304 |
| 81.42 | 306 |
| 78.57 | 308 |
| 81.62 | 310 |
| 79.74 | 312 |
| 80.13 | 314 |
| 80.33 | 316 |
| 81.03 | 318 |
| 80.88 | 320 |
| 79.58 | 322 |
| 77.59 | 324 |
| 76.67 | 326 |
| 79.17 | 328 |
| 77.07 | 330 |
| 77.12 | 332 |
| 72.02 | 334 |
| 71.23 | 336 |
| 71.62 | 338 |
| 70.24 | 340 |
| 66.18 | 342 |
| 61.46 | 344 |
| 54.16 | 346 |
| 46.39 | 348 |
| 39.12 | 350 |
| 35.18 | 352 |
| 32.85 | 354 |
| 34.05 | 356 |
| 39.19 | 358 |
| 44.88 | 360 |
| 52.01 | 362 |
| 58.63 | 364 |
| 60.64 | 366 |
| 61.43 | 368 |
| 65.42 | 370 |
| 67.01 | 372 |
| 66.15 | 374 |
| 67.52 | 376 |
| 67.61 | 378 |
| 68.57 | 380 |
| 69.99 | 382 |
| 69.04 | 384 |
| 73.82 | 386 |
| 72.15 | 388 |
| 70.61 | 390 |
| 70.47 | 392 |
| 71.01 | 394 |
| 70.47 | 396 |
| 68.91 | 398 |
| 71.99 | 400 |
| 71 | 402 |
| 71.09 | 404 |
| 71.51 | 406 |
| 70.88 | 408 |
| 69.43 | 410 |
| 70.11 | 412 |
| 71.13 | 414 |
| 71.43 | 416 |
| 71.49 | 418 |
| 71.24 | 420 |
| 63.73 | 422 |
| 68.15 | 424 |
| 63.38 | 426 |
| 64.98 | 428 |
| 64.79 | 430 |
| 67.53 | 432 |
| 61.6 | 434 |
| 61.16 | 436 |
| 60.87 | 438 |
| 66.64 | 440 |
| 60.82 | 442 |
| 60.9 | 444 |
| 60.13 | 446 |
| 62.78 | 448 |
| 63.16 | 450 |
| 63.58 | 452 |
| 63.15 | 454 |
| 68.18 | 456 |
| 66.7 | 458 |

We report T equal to 7.5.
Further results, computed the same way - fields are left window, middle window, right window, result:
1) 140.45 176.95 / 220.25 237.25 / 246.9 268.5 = 1.71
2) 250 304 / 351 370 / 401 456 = 6.58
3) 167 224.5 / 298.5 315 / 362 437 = -1.98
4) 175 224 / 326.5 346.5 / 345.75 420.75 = -1.27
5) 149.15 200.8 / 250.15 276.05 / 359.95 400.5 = -2.35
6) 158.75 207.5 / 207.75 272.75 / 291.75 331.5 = 2.97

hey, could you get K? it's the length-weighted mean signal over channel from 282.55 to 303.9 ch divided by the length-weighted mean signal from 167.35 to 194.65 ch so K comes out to 1.09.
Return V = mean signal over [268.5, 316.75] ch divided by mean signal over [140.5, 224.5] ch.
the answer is 1.06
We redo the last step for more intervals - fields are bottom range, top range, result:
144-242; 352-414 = 0.84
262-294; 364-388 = 0.81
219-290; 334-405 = 0.80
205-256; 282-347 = 1.05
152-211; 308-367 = 0.83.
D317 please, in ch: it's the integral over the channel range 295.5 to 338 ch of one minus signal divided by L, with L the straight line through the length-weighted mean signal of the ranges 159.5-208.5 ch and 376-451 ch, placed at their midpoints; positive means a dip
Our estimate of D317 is -4.15 ch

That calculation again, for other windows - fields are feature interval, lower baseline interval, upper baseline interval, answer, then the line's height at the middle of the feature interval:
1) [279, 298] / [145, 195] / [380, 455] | -2.90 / 72.1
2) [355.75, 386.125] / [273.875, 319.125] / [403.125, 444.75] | 5.12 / 73.1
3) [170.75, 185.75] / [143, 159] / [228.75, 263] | 0.90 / 77.8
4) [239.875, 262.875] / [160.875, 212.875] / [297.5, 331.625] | 0.67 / 78.4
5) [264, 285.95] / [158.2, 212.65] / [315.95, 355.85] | -3.98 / 70.1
